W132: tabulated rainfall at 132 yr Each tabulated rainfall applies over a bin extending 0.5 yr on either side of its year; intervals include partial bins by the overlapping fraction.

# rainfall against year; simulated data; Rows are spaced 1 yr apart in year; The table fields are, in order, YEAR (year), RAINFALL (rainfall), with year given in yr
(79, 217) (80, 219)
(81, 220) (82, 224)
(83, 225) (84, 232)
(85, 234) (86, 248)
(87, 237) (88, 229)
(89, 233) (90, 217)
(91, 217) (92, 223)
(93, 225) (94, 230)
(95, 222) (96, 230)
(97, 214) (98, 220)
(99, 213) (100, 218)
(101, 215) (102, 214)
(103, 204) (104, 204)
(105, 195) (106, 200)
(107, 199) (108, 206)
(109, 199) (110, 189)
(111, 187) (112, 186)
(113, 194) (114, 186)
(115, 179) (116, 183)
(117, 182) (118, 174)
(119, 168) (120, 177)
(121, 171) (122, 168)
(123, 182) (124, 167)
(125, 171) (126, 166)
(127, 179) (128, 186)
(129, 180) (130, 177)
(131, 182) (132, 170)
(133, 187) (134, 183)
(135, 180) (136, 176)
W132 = 170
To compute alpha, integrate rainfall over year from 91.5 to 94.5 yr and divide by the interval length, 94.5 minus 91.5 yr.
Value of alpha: 226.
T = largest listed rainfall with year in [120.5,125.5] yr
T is 182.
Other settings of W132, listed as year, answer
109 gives 199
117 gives 182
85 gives 234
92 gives 223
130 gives 177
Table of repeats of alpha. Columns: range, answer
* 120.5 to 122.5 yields 170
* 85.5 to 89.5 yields 237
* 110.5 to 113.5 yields 189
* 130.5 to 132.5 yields 176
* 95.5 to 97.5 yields 222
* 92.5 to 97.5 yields 224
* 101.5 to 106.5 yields 203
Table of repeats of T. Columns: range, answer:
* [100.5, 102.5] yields 215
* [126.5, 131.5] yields 186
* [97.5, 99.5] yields 220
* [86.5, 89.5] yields 237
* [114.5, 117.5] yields 183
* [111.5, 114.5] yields 194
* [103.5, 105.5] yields 204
